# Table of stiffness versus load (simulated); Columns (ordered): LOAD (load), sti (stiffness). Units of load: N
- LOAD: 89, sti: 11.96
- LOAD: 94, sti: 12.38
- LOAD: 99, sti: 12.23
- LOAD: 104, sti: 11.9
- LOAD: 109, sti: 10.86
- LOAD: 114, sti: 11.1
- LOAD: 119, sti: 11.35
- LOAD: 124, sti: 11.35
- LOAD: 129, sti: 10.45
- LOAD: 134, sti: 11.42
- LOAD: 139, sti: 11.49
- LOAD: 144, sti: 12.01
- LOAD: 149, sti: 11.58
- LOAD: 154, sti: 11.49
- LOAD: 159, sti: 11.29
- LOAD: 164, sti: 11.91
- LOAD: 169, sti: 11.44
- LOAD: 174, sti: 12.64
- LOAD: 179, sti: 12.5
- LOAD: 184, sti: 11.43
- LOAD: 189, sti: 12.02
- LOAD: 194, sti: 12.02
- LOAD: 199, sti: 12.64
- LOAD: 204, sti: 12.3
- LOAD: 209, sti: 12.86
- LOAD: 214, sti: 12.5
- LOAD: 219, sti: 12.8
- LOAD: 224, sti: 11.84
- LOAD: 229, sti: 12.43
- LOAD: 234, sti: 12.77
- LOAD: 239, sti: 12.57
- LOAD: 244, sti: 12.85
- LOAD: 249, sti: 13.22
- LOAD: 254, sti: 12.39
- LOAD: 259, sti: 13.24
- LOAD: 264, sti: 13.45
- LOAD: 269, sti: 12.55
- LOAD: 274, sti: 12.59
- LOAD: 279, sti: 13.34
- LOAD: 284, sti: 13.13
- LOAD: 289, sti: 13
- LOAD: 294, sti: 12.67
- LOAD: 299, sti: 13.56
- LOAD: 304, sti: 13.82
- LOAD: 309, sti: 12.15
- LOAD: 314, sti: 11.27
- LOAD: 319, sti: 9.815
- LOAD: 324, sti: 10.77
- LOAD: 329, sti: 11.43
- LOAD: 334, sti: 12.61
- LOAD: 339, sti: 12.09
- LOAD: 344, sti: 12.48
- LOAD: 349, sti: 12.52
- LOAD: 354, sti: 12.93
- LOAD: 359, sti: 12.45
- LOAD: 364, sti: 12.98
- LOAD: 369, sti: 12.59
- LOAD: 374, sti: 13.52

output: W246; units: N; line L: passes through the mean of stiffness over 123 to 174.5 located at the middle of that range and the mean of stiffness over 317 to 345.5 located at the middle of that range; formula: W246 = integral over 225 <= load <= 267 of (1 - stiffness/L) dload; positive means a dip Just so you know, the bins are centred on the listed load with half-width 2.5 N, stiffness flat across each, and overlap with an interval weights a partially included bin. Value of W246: -4.7 N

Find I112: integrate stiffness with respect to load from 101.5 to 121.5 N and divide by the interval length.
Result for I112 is 11.3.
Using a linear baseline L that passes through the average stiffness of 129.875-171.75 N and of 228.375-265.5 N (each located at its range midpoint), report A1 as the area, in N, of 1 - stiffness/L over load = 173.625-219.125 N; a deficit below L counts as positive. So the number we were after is -0.6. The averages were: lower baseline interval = 11.5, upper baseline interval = 12.9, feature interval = 12.3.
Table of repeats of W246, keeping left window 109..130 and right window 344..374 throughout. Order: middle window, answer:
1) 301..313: -0.4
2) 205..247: -2.7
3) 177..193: -0.6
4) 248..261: -1.0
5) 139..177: -1.4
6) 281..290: -0.6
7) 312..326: 2.1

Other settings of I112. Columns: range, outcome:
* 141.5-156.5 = 11.7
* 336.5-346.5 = 12.3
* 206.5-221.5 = 12.7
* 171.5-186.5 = 12.2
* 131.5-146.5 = 11.6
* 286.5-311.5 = 13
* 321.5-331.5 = 11.1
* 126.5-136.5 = 10.9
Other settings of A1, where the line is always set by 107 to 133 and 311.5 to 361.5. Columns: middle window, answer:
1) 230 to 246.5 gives -1.76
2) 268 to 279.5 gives -1.15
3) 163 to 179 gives -1.21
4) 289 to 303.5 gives -1.86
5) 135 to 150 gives -0.74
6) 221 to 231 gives -0.63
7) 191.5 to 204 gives -1.09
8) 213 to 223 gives -1.00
